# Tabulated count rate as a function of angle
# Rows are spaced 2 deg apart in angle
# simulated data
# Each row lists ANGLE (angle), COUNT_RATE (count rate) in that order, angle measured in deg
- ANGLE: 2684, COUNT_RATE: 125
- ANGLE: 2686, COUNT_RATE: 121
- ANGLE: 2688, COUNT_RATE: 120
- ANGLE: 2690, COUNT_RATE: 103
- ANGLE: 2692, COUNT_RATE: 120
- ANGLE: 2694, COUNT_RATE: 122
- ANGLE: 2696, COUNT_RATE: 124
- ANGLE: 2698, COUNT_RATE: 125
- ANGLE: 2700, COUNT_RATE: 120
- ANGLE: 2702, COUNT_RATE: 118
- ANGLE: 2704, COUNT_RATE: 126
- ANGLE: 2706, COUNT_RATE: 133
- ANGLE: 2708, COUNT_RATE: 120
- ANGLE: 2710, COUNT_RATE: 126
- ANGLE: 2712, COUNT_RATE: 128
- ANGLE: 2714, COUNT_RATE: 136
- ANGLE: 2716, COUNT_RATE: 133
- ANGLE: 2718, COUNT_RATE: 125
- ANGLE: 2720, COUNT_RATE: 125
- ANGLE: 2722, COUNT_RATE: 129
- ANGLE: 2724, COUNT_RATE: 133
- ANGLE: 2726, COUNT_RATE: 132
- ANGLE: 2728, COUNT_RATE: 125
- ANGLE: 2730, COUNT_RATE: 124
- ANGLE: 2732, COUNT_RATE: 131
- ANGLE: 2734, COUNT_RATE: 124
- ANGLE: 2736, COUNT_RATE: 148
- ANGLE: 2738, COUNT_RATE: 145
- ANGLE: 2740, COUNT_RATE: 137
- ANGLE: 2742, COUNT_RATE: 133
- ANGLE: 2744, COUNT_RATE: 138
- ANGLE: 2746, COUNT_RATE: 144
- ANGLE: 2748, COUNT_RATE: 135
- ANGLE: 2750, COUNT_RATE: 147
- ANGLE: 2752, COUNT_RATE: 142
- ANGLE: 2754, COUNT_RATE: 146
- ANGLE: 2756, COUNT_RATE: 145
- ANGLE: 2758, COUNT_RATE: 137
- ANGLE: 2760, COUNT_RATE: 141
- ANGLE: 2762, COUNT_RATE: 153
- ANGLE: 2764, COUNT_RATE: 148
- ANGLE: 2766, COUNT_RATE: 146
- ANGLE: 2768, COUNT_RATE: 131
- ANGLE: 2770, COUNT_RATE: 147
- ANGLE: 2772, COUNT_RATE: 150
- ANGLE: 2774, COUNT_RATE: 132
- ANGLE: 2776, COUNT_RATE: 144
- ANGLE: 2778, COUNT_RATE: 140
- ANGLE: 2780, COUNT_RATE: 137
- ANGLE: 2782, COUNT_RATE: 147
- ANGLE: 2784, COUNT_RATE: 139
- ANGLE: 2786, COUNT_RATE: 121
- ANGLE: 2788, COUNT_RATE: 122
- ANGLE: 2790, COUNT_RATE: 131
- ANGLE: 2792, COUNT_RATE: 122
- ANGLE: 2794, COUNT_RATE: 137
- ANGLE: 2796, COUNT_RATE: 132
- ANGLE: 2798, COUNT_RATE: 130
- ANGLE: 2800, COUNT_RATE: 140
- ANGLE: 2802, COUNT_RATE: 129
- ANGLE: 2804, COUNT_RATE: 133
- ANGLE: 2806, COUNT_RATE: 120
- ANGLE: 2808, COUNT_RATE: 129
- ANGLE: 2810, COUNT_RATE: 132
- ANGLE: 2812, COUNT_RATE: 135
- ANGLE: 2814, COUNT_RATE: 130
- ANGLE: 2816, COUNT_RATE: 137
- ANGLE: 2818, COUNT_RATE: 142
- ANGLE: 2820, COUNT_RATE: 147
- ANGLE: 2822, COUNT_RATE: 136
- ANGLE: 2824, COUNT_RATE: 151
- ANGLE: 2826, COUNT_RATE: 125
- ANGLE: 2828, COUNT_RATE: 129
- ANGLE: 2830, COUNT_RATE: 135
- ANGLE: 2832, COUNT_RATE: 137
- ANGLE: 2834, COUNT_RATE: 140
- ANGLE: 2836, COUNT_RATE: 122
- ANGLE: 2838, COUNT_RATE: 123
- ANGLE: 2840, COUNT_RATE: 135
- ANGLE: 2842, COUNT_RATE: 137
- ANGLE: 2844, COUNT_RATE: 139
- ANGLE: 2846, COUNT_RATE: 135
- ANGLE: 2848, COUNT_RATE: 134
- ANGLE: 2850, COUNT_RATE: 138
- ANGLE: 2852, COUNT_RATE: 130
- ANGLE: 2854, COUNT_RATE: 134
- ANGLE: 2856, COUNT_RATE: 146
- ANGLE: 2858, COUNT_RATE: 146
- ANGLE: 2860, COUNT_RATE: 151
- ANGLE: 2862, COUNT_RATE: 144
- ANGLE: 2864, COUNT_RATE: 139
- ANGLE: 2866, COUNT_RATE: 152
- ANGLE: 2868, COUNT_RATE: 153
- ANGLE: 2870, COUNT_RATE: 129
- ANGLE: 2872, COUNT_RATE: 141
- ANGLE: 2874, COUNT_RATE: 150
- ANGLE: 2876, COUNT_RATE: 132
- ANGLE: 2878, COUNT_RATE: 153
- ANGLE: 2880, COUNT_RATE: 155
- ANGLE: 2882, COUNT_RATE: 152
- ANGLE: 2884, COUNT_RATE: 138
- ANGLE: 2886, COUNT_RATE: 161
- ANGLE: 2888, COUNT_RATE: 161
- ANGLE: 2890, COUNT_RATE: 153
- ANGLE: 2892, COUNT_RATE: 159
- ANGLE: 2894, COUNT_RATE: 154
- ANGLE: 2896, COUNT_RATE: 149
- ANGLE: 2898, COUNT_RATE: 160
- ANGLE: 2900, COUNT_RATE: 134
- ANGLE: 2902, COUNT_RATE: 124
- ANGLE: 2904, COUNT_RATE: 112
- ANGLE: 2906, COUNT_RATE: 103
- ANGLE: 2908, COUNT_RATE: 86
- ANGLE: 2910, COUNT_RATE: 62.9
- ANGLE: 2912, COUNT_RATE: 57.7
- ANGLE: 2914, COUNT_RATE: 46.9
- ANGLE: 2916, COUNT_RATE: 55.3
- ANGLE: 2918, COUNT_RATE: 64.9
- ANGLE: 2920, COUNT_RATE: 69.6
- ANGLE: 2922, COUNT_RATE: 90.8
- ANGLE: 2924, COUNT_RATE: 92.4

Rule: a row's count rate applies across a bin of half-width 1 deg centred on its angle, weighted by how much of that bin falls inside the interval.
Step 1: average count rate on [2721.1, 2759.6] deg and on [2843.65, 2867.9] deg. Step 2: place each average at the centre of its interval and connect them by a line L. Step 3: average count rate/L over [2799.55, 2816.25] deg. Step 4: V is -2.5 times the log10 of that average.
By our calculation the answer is 0.07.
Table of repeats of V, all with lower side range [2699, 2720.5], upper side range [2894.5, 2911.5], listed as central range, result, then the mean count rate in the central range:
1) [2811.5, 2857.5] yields -0.137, 136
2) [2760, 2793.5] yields -0.129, 138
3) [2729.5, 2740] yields -0.085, 135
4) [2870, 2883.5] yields -0.235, 145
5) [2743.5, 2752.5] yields -0.140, 141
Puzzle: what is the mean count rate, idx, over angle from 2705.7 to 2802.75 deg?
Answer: 136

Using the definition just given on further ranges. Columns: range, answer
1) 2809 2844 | 135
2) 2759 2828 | 136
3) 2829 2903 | 143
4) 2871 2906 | 145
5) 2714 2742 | 132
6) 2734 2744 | 139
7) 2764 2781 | 141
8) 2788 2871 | 136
